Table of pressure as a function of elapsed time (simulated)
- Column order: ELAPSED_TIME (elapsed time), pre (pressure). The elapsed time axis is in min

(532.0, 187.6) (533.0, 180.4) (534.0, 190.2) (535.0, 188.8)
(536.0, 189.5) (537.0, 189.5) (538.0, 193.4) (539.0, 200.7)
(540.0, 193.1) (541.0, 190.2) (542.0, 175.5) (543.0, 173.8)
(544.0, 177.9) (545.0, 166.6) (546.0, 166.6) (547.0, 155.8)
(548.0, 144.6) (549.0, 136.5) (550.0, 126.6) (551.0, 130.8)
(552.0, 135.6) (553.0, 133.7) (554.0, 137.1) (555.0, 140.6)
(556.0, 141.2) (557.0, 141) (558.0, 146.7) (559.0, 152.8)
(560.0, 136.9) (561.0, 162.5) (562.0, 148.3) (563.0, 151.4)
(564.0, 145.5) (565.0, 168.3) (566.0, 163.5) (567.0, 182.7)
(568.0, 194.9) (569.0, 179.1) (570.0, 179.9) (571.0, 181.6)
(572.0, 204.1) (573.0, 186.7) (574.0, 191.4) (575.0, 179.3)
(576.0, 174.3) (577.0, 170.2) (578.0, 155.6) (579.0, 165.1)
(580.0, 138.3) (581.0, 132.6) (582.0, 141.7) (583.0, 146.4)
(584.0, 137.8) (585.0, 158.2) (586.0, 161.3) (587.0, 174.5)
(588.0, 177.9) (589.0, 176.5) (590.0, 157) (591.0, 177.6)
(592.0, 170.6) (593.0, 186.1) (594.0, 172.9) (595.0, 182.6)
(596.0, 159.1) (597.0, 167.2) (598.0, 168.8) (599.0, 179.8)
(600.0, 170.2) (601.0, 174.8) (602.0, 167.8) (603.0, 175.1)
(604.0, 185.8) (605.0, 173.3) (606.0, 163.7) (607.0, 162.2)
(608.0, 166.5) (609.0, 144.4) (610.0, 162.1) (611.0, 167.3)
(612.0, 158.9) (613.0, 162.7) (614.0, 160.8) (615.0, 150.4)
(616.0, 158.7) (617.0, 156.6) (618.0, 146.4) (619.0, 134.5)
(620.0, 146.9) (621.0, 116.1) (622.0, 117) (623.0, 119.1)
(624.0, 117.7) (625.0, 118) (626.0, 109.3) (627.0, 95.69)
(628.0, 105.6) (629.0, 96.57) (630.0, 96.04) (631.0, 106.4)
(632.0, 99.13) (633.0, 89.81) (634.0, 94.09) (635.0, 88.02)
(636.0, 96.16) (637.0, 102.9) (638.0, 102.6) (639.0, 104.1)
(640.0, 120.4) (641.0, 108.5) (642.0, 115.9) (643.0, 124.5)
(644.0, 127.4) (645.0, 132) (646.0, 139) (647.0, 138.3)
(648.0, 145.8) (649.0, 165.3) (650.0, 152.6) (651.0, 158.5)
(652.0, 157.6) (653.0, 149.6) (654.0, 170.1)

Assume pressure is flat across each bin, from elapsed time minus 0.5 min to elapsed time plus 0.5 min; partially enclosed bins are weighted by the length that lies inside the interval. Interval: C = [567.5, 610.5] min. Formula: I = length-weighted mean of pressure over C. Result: 169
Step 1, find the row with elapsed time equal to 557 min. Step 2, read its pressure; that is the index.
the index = 141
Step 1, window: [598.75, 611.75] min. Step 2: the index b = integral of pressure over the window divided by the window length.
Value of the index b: 168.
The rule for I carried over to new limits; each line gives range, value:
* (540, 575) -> 161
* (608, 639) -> 124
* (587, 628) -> 156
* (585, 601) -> 172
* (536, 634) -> 156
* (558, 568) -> 158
